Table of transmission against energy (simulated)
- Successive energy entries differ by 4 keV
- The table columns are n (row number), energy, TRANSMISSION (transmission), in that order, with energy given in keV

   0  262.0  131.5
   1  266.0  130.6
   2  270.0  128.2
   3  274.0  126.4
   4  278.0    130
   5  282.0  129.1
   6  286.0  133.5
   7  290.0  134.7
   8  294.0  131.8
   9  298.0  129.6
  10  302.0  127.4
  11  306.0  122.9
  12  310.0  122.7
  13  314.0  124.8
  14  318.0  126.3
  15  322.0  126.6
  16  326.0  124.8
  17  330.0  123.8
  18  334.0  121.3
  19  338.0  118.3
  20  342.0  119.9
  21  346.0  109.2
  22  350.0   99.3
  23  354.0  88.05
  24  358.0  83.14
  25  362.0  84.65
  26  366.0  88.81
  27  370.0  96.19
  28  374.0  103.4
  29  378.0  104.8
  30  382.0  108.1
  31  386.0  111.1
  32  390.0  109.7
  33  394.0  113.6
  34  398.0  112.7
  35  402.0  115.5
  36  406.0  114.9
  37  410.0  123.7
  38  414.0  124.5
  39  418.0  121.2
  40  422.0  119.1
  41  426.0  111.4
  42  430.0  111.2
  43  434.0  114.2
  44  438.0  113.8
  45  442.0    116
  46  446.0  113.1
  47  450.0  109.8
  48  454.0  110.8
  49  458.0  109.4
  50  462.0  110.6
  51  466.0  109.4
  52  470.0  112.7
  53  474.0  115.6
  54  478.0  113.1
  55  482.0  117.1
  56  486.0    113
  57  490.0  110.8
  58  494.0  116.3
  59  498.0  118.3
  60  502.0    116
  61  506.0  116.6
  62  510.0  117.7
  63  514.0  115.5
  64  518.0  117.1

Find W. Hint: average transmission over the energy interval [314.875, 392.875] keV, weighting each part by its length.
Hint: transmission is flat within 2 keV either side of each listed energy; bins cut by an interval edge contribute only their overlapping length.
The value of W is 108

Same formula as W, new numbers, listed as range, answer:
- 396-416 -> 118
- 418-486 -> 113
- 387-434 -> 116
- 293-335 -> 126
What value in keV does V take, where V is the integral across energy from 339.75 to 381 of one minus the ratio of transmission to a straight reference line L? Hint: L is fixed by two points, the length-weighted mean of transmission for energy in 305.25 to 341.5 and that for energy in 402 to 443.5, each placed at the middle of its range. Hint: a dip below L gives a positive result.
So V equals 7.8 keV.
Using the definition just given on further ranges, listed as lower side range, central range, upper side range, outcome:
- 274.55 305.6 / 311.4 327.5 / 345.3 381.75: -1.28 keV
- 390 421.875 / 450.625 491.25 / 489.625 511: 1.56 keV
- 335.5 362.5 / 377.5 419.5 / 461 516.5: -3.38 keV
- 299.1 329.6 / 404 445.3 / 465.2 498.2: 0.32 keV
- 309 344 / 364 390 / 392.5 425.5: 3.74 keV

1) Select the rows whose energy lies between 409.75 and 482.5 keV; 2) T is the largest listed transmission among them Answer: 124.5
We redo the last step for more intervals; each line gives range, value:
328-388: 123.8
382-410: 123.7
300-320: 127.4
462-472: 112.7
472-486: 117.1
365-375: 103.4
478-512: 118.3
